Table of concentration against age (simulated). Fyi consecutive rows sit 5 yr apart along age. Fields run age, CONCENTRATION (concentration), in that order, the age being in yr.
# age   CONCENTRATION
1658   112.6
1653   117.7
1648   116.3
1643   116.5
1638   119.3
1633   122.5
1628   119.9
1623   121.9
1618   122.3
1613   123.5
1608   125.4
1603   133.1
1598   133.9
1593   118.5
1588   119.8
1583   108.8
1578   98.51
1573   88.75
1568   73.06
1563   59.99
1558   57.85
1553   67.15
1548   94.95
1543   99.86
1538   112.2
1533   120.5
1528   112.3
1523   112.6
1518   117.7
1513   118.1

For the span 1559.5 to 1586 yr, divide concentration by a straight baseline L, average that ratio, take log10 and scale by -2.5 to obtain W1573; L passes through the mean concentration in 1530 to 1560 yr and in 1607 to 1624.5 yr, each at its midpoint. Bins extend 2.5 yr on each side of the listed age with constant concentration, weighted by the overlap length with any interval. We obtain 0.23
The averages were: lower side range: 93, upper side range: 123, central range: 85.4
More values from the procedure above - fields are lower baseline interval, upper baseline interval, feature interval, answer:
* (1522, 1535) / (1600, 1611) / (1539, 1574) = 0.46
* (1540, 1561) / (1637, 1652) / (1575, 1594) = -0.18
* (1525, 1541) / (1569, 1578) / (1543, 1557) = 0.26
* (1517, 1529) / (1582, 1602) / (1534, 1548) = 0.10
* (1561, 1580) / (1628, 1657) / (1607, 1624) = -0.19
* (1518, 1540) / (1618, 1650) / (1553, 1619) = 0.14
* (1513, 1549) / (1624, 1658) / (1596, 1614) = -0.12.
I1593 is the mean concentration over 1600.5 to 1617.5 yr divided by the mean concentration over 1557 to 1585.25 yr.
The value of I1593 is 1.54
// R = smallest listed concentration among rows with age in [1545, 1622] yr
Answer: 57.85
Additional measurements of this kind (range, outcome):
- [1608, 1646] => 116.5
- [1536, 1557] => 67.15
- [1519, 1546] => 99.86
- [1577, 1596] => 98.51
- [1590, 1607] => 118.5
